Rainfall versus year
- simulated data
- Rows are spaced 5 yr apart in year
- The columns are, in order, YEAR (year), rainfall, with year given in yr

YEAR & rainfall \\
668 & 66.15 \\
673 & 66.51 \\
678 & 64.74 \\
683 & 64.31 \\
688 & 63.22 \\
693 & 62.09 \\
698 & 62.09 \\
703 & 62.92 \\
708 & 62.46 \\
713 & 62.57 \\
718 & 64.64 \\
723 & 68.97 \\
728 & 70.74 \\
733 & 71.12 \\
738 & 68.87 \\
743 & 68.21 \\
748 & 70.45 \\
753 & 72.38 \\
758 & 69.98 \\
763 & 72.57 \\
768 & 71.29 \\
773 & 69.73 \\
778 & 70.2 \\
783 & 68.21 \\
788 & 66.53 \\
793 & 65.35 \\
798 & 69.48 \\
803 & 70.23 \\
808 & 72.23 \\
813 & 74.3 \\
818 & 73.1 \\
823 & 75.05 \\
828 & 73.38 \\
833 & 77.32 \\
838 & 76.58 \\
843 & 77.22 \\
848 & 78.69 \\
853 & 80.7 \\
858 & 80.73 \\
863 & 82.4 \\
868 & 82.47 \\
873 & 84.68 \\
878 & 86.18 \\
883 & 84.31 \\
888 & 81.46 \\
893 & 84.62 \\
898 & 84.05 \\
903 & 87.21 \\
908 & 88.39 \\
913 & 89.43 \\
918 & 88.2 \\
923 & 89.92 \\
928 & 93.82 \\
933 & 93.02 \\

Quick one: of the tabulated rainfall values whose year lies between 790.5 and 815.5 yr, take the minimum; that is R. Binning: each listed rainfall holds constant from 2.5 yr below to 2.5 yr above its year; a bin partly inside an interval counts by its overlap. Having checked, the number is 65.35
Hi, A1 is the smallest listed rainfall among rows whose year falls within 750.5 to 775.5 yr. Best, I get 69.73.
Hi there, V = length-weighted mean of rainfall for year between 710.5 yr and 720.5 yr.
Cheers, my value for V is 63.6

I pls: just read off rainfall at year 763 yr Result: 72.57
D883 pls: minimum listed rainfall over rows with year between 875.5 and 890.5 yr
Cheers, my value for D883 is 81.46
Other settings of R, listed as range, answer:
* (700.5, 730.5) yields 62.46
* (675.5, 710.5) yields 62.09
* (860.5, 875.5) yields 82.4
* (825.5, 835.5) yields 73.38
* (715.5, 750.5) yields 64.64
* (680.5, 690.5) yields 63.22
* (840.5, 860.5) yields 77.22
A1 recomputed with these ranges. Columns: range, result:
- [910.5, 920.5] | 88.2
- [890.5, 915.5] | 84.05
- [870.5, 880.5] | 84.68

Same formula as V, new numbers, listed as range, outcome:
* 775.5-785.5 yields 69.2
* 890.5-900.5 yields 84.3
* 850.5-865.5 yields 81.3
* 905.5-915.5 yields 88.9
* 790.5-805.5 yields 68.4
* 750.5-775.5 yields 71.2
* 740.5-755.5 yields 70.3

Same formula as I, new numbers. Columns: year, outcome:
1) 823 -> 75.05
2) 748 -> 70.45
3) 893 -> 84.62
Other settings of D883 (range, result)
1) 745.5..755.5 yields 70.45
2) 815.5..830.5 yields 73.1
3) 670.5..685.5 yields 64.31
